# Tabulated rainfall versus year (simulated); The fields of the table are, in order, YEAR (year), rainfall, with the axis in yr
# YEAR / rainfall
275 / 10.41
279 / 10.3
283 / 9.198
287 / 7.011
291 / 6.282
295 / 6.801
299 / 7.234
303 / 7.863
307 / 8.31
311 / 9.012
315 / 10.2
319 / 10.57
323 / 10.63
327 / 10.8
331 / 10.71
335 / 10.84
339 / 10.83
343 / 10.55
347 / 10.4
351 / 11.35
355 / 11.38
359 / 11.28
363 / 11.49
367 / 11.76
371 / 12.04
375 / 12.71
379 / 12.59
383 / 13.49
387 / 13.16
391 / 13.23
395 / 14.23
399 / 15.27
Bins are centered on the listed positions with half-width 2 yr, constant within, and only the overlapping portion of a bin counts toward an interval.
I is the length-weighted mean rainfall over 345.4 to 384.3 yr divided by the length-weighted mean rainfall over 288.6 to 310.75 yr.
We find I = 1.6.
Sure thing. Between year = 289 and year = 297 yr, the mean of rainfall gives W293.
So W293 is 6.54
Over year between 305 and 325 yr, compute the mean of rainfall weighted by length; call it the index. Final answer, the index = 9.74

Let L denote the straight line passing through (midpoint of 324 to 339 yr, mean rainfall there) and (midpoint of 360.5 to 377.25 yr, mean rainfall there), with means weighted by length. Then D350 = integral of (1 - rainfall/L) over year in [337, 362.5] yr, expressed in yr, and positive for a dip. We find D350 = 0.8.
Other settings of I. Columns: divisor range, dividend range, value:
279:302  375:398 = 1.76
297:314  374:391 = 1.58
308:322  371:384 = 1.29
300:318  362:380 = 1.37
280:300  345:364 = 1.50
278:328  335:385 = 1.33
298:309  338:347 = 1.35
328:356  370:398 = 1.22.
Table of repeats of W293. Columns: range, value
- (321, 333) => 10.7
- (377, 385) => 13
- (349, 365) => 11.4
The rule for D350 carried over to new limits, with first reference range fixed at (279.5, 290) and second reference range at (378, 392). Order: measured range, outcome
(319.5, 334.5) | -0.59 yr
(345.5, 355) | 0.37 yr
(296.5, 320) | 1.70 yr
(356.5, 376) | 0.69 yr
